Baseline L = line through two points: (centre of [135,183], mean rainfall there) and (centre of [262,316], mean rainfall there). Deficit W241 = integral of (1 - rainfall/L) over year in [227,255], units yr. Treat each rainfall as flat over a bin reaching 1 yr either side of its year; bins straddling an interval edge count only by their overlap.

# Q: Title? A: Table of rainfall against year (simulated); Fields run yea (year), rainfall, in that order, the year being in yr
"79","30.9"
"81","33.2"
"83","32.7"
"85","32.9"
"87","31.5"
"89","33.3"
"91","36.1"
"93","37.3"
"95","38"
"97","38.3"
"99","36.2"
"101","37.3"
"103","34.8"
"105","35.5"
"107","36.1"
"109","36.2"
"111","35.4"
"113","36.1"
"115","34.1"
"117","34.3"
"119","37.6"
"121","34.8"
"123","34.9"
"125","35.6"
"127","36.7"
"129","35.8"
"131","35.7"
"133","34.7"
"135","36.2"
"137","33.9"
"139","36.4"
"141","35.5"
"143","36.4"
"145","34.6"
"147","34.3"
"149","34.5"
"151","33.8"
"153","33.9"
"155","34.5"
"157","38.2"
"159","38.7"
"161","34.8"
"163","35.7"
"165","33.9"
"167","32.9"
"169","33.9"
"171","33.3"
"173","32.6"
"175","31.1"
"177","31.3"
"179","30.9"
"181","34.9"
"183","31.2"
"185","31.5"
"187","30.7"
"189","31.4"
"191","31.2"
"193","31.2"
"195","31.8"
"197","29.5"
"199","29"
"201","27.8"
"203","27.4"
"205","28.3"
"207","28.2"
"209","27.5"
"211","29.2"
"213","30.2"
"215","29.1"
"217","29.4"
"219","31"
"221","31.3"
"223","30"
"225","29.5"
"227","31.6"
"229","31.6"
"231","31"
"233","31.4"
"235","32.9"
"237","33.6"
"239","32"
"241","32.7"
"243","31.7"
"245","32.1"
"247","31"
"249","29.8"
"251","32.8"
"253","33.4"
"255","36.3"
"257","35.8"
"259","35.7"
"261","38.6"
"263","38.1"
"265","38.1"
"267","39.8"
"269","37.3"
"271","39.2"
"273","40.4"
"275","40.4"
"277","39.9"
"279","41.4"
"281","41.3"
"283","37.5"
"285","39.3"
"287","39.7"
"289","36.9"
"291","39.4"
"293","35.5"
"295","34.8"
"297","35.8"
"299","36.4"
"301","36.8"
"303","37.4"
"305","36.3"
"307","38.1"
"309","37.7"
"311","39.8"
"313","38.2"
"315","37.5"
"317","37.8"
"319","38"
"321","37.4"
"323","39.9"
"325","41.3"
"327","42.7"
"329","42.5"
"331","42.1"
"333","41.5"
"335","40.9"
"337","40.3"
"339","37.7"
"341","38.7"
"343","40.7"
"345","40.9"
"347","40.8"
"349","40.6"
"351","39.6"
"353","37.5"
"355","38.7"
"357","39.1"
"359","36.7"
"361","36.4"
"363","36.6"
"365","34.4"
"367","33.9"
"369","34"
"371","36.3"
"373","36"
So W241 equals 3.6 yr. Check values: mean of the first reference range 34.3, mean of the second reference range 38.3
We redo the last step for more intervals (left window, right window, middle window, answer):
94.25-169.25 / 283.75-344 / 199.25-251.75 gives 9.47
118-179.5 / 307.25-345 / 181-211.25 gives 5.17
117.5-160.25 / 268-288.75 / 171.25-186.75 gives 2.01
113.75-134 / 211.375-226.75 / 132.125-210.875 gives 0.24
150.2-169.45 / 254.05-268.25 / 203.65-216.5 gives 2.67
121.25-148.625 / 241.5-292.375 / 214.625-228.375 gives 2.29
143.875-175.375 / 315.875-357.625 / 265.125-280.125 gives -0.68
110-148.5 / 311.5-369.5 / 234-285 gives 1.95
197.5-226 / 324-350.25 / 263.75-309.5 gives -2.80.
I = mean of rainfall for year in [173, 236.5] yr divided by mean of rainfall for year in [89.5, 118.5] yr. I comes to 0.84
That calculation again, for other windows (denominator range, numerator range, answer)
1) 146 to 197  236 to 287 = 1.10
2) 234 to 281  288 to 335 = 1.07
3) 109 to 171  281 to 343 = 1.10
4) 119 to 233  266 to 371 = 1.18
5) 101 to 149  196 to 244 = 0.85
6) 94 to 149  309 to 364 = 1.10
